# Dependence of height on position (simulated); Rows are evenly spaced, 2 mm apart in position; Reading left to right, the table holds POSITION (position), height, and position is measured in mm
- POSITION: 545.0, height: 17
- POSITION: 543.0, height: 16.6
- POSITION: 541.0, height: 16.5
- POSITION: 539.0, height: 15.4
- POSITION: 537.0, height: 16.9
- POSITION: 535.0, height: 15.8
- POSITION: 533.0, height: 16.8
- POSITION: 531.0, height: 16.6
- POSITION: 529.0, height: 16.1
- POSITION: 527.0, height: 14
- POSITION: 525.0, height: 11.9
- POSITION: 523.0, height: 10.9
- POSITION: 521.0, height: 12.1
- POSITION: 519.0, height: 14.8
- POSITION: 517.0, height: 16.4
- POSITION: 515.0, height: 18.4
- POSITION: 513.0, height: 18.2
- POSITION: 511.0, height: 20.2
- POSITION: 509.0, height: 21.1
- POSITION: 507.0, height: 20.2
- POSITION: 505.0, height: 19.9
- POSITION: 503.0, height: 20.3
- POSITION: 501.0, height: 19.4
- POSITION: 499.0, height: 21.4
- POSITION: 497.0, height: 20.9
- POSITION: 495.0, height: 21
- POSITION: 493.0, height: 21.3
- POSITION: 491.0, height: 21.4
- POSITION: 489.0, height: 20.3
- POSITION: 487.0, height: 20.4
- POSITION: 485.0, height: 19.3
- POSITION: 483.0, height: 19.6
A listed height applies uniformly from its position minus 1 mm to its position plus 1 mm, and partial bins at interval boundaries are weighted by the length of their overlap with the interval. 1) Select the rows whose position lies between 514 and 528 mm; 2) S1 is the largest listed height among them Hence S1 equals 18.4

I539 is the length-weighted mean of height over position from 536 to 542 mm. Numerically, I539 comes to 16.3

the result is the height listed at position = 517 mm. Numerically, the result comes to 16.4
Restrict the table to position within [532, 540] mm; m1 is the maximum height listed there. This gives 16.9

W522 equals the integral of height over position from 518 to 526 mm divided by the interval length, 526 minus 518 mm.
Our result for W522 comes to 12.4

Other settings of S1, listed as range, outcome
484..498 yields 21.4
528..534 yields 16.8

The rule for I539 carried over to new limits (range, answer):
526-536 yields 15.9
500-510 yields 20.2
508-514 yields 19.8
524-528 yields 12.9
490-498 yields 21.1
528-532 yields 16.4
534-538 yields 16.4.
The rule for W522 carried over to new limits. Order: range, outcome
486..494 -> 20.9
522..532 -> 13.9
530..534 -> 16.7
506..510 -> 20.6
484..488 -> 19.9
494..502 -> 20.7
